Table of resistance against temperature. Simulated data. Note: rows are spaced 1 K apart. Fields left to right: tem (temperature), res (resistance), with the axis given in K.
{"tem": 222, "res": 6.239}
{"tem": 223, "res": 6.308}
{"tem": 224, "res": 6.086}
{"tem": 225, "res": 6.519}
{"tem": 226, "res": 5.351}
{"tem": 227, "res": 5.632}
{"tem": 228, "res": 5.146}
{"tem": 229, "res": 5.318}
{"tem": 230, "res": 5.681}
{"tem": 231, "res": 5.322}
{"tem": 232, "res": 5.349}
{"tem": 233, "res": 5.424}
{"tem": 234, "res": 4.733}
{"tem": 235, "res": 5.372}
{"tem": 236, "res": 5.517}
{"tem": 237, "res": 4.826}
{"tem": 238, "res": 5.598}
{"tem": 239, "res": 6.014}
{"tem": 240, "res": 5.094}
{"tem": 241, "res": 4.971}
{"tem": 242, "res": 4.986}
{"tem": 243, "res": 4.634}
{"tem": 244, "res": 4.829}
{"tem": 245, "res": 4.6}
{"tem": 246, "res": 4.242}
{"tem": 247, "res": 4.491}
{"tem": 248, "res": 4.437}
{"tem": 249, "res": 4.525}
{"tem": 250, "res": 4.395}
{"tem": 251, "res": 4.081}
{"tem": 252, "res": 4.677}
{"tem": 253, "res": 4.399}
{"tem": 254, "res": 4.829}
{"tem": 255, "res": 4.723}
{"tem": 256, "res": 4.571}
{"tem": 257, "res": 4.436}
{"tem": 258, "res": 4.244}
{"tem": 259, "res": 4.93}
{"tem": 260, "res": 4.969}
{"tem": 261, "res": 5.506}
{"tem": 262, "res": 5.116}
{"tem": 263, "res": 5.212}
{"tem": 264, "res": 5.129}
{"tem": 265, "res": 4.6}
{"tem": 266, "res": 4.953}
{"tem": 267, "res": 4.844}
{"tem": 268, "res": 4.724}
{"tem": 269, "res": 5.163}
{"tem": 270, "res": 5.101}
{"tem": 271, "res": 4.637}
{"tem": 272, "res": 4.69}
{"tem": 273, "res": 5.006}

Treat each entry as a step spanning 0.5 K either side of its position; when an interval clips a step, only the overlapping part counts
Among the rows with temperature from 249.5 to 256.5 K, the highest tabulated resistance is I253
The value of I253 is 4.829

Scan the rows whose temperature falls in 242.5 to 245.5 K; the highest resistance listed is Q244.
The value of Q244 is 4.829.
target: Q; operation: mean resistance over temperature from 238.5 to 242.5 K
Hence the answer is 5.27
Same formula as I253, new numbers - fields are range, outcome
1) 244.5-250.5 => 4.6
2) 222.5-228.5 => 6.519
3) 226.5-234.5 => 5.681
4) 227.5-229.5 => 5.318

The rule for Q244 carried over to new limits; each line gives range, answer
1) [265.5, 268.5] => 4.953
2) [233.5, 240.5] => 6.014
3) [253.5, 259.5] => 4.93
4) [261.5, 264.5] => 5.212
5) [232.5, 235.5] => 5.424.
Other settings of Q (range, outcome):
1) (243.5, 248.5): 4.52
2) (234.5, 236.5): 5.44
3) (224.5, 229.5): 5.59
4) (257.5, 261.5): 4.91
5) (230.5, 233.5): 5.36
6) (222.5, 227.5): 5.98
